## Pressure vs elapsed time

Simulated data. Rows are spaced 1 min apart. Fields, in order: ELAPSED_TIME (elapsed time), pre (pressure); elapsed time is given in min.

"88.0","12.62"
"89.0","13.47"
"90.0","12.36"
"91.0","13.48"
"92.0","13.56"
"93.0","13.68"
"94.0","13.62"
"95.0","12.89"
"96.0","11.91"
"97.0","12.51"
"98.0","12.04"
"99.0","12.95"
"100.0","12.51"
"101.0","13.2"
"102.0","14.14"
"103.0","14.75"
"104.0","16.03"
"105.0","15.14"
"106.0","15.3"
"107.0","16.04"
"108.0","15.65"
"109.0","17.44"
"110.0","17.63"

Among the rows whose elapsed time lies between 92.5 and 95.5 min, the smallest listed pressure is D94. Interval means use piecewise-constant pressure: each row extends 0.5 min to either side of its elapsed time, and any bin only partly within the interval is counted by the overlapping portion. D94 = 12.89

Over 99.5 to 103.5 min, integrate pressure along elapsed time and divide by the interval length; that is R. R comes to 13.7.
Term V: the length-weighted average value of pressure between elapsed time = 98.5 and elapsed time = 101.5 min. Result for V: 12.9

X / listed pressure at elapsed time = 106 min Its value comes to 15.3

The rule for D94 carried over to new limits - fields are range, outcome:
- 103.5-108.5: 15.14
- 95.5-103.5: 11.91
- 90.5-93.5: 13.48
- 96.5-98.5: 12.04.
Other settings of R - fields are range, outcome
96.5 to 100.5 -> 12.5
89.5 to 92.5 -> 13.1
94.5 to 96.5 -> 12.4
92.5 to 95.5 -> 13.4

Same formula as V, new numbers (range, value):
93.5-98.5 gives 12.6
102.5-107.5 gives 15.5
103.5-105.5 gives 15.6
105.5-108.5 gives 15.7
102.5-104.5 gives 15.4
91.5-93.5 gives 13.6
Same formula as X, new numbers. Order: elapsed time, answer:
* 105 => 15.14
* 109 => 17.44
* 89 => 13.47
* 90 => 12.36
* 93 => 13.68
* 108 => 15.65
